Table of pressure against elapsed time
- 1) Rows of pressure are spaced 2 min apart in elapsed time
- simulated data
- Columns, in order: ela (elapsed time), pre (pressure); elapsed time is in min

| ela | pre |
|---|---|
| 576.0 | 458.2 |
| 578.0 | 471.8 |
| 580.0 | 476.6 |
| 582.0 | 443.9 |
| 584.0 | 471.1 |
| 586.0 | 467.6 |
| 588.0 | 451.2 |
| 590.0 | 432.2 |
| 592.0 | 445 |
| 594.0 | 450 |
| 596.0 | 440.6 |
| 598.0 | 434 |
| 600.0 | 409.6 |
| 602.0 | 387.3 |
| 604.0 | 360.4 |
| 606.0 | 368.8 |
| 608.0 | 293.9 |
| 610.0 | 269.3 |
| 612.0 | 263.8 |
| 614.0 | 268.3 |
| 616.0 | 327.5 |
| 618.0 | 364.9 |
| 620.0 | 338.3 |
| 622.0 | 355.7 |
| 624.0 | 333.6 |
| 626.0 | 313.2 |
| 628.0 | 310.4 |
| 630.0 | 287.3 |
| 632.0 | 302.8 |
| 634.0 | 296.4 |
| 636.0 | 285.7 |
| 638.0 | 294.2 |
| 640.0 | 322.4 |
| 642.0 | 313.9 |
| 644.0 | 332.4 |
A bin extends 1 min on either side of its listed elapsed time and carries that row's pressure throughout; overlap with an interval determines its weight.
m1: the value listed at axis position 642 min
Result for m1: 313.9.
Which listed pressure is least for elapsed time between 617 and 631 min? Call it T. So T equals 287.3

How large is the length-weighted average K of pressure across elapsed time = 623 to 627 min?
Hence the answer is 323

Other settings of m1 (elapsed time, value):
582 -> 443.9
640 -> 322.4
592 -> 445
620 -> 338.3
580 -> 476.6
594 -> 450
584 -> 471.1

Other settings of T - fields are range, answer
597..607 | 360.4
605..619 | 263.8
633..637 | 285.7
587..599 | 432.2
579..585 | 443.9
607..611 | 269.3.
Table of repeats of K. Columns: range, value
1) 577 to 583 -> 464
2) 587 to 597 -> 444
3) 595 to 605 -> 406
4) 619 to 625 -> 343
